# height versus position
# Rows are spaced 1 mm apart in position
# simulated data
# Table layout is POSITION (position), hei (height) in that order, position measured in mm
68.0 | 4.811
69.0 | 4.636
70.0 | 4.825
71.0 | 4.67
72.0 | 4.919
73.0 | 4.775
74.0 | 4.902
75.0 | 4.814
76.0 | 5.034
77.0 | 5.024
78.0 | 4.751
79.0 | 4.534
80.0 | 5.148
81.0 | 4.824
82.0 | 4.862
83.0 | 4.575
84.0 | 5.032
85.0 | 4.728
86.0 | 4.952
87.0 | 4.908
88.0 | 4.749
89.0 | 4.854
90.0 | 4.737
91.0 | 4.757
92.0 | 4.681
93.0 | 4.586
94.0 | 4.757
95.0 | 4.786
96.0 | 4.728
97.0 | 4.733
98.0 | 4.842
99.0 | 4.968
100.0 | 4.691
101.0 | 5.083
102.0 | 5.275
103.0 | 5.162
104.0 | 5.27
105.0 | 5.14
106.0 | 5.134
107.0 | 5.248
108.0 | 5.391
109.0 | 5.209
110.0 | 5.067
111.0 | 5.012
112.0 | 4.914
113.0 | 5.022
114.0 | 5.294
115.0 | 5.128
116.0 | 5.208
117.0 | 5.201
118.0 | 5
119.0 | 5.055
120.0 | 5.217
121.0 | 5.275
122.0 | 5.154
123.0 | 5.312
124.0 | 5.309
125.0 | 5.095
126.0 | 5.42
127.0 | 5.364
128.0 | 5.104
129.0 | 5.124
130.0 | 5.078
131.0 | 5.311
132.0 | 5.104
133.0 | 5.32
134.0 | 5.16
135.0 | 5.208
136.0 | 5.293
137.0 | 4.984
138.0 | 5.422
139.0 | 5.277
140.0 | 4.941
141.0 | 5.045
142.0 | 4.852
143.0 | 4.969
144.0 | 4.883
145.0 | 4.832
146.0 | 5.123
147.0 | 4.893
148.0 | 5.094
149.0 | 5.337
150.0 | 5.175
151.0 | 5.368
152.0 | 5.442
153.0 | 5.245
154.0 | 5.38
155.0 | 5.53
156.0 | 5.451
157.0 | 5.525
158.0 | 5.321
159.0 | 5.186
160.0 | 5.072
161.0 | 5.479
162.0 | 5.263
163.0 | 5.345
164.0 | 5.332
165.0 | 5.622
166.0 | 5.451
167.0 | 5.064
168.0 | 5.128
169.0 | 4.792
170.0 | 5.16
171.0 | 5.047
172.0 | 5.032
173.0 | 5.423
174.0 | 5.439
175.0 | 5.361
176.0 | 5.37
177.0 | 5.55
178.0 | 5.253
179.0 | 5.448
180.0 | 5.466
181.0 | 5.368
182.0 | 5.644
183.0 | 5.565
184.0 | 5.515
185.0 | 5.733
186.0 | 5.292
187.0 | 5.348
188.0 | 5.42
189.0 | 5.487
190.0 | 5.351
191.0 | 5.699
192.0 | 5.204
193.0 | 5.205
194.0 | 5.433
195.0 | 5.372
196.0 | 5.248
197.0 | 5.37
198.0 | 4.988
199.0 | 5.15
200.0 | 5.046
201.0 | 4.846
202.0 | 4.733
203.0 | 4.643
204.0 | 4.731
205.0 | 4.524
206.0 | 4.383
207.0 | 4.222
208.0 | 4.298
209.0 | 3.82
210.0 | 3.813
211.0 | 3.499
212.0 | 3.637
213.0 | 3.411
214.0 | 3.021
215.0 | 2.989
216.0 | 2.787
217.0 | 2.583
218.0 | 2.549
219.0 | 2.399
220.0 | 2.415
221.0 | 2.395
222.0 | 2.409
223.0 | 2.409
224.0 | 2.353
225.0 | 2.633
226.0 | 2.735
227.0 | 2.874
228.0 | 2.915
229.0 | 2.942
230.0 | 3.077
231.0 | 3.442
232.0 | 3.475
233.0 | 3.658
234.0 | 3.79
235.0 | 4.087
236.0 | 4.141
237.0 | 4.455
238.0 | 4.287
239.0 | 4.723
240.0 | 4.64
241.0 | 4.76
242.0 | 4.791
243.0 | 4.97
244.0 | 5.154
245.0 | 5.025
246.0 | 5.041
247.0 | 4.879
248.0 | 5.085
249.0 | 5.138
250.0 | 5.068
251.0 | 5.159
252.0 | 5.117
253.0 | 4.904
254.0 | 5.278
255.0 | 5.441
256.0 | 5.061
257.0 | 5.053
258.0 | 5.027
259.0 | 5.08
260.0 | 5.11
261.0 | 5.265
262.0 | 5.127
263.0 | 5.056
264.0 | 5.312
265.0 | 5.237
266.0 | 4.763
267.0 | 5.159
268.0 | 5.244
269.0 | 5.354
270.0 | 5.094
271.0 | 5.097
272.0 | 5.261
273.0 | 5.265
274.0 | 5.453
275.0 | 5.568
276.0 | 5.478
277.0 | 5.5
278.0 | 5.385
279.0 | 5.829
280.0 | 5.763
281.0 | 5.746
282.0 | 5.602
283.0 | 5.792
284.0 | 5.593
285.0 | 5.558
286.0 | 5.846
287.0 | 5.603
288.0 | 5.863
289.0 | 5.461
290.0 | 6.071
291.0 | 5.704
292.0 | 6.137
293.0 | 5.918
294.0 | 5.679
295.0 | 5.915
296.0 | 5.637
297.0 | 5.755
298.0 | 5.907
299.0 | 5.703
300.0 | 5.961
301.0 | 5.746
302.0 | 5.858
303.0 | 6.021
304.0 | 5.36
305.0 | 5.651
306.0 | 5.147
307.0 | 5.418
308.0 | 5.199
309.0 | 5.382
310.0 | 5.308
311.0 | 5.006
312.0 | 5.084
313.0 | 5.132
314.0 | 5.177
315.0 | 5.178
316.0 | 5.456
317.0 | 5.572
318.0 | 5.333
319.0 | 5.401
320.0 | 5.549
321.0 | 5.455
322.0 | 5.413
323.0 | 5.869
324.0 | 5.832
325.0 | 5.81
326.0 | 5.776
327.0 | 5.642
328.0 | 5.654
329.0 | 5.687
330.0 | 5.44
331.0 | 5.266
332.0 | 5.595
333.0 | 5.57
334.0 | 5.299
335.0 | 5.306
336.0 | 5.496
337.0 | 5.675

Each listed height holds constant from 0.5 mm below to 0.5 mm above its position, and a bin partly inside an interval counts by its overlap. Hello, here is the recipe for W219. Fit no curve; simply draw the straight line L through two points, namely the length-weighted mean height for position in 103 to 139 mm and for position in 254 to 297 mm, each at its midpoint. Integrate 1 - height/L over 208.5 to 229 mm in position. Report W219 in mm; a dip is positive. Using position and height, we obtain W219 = 9.46 mm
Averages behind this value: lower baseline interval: 5.19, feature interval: 2.88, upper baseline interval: 5.46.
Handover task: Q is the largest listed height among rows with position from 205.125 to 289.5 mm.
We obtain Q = 5.863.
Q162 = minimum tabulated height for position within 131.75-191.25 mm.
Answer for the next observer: 4.792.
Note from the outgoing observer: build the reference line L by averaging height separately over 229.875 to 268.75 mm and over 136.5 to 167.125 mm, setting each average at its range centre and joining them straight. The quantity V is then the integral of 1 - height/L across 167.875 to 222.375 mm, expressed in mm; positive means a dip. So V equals 4.6 mm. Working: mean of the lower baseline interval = 5.22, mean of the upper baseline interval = 4.79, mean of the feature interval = 4.62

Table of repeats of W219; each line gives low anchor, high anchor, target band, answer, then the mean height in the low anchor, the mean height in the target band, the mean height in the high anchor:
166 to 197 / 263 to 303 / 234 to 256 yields 2.6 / 5.35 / 4.84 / 5.58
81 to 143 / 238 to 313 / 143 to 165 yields -0.5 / 5.05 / 5.25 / 5.36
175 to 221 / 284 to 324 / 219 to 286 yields 6.7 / 4.6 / 4.62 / 5.58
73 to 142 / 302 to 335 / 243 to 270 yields 1.1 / 5.03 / 5.12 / 5.46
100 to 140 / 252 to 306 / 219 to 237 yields 7.8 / 5.18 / 3.07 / 5.49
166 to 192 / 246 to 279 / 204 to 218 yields 4.4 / 5.36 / 3.62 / 5.2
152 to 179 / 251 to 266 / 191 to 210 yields 1.5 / 5.31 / 4.84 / 5.14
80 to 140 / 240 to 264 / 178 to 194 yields -1.2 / 5.05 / 5.44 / 5.07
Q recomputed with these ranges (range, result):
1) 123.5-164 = 5.53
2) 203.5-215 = 4.731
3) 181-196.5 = 5.733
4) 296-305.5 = 6.021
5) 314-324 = 5.869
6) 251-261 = 5.441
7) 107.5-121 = 5.391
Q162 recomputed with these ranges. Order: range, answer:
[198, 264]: 2.353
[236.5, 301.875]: 4.287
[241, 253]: 4.76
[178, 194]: 5.204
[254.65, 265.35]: 5.027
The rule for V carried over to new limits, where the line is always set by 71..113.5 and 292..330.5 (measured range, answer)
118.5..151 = -0.7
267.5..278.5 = 0.2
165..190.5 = -0.9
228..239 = 3.3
